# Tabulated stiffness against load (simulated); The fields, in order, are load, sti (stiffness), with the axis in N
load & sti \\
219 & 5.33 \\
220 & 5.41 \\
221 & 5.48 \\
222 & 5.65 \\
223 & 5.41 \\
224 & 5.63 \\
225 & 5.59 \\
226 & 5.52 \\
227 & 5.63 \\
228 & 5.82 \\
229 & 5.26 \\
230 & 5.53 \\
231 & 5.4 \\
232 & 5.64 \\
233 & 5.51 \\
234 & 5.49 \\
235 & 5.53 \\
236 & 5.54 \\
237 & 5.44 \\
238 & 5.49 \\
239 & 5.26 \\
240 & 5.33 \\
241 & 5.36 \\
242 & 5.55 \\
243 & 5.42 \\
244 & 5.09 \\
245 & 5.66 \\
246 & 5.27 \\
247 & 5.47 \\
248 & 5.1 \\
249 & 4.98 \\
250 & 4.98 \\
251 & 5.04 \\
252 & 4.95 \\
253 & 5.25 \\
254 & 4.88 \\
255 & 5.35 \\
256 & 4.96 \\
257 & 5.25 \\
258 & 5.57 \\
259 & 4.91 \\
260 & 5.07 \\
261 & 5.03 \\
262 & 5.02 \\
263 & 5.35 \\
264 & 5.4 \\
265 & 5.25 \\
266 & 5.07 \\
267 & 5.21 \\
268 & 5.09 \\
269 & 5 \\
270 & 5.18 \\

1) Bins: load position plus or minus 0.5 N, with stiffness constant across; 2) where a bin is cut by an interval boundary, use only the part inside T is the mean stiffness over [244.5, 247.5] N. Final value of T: 5.47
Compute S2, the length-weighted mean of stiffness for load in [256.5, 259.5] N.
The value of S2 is 5.24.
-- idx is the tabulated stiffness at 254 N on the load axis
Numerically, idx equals 4.88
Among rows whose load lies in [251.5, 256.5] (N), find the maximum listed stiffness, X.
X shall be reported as 5.35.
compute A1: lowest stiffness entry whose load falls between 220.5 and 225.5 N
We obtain 5.41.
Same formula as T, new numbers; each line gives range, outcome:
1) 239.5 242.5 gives 5.41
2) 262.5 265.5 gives 5.33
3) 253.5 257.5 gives 5.11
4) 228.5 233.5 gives 5.47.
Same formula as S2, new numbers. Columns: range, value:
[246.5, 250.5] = 5.13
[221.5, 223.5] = 5.53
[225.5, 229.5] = 5.56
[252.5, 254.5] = 5.06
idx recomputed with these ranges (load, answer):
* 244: 5.09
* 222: 5.65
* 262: 5.02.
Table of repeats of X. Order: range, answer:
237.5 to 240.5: 5.49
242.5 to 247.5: 5.66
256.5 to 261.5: 5.57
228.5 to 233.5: 5.64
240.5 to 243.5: 5.55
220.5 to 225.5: 5.65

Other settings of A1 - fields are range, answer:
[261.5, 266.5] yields 5.02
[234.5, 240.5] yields 5.26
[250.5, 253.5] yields 4.95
